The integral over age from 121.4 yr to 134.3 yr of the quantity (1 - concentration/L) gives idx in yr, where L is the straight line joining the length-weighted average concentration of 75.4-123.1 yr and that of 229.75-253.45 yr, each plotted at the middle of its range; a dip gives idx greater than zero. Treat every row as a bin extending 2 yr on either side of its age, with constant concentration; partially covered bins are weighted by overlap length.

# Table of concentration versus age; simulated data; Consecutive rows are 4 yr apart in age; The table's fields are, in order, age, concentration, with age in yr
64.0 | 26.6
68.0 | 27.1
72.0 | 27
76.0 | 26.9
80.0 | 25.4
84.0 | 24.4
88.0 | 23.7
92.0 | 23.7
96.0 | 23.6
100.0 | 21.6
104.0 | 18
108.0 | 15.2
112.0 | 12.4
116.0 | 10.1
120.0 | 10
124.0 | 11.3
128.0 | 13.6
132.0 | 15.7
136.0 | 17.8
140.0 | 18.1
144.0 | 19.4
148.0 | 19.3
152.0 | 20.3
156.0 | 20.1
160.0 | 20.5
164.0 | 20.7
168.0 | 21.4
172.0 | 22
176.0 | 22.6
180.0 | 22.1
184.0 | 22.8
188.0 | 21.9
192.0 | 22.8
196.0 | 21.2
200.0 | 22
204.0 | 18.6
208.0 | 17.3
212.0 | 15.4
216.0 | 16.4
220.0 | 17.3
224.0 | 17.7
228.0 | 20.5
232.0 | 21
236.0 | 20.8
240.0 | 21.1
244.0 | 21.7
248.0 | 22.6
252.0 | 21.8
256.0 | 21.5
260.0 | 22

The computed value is 4.1 yr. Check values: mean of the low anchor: 19.2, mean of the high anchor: 21.5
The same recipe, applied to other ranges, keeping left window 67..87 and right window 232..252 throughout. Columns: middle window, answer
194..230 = 6.2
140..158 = 3.3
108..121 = 7.0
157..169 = 1.5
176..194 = 0.5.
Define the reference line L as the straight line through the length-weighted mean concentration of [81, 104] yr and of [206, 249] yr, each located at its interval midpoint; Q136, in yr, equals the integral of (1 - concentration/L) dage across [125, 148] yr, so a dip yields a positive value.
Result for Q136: 5.1 yr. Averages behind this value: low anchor 23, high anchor 19.2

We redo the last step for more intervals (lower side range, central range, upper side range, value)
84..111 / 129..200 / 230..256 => 2.44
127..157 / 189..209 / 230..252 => -0.58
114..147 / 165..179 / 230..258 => -3.89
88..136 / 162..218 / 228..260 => -3.54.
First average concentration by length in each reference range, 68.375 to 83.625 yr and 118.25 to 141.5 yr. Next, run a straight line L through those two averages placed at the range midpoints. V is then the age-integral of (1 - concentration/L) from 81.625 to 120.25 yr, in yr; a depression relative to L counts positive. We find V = 4.5 yr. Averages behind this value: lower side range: 26.3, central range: 18.7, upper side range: 14.4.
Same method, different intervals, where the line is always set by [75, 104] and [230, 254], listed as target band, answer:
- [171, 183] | 0.1 yr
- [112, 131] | 9.5 yr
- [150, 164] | 1.4 yr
